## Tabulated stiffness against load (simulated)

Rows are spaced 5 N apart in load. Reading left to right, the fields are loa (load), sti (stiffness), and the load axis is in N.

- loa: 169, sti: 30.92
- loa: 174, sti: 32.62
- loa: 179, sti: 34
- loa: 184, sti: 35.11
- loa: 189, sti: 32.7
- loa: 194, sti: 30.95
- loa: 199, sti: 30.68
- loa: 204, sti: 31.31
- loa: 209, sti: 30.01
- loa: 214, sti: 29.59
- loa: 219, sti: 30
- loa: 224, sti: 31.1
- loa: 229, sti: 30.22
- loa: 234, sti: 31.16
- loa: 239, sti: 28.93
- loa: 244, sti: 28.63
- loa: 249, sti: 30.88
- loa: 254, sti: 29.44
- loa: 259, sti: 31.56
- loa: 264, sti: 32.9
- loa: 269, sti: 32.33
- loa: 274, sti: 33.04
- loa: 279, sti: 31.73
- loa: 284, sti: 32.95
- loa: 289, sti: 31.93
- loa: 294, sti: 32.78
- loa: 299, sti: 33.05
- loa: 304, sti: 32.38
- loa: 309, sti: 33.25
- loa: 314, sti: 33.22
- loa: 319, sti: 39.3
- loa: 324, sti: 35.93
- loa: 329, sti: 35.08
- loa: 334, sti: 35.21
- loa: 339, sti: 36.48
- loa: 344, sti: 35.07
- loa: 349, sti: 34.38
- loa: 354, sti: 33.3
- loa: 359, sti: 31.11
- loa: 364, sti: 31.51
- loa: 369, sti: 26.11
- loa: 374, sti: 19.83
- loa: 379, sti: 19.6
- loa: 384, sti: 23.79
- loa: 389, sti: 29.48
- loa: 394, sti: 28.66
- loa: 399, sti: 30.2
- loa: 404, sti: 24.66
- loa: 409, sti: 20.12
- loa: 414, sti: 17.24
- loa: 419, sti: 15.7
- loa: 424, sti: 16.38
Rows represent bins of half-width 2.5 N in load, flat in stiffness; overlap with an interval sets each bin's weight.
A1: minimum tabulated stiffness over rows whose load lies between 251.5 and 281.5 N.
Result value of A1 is 29.44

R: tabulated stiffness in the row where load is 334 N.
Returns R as 35.21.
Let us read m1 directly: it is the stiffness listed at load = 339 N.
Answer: 36.48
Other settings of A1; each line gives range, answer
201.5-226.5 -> 29.59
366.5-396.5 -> 19.6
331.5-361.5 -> 31.11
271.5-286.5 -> 31.73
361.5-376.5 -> 19.83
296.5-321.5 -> 32.38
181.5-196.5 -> 30.95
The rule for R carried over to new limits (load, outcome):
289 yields 31.93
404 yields 24.66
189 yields 32.7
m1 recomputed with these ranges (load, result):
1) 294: 32.78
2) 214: 29.59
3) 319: 39.3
